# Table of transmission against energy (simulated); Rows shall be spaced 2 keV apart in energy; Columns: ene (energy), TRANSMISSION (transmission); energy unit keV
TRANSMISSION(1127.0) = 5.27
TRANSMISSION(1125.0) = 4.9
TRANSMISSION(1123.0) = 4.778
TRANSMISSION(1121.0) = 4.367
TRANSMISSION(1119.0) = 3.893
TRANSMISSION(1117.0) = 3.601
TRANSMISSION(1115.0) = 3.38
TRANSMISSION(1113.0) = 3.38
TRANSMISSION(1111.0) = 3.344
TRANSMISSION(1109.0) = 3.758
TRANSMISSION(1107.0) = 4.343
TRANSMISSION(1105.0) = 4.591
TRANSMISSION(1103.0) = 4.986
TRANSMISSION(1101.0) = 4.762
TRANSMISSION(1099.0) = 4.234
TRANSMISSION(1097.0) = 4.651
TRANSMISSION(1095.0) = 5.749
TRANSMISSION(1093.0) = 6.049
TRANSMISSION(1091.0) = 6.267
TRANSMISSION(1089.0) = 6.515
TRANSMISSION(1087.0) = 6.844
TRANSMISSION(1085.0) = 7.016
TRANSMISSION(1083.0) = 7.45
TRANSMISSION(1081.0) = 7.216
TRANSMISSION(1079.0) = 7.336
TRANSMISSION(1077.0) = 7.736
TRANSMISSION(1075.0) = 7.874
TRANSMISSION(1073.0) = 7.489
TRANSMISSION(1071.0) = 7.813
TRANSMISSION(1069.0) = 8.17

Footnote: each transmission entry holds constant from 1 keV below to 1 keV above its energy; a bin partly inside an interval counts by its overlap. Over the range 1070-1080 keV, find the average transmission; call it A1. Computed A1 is 7.65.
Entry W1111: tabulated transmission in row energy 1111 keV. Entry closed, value 3.344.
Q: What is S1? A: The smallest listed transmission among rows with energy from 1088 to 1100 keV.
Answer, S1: 4.234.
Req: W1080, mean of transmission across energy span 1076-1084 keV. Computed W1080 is 7.43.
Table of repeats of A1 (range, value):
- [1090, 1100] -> 5.39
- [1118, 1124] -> 4.35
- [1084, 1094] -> 6.54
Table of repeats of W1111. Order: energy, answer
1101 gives 4.762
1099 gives 4.234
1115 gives 3.38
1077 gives 7.736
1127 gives 5.27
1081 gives 7.216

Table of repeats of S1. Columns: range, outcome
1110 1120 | 3.344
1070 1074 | 7.489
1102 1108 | 4.343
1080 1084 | 7.216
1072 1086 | 7.016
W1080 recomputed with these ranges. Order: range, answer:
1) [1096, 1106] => 4.64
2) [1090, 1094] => 6.16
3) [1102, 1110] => 4.42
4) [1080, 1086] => 7.23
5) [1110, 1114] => 3.36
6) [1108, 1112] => 3.55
